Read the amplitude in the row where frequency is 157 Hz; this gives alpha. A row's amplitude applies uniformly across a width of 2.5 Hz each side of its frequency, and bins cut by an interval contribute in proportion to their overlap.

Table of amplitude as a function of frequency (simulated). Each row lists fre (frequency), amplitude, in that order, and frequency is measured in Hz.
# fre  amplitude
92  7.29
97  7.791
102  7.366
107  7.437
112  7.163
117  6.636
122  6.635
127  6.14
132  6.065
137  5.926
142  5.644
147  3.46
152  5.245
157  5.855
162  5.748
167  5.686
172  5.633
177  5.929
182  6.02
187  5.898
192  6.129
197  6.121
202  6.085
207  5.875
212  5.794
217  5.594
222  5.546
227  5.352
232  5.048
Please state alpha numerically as 5.855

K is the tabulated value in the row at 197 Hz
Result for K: 6.121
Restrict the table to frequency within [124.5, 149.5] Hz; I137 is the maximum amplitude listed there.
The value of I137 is 6.14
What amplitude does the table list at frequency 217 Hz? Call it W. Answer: 5.594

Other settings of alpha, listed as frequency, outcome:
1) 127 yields 6.14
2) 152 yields 5.245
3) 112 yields 7.163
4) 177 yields 5.929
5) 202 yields 6.085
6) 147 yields 3.46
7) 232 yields 5.048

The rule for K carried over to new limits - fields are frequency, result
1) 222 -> 5.546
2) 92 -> 7.29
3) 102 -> 7.366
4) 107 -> 7.437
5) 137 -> 5.926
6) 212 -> 5.794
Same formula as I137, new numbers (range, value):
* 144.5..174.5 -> 5.855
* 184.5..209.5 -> 6.129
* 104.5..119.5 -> 7.437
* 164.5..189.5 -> 6.02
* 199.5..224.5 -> 6.085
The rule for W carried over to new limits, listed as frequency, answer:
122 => 6.635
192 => 6.129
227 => 5.352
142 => 5.644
